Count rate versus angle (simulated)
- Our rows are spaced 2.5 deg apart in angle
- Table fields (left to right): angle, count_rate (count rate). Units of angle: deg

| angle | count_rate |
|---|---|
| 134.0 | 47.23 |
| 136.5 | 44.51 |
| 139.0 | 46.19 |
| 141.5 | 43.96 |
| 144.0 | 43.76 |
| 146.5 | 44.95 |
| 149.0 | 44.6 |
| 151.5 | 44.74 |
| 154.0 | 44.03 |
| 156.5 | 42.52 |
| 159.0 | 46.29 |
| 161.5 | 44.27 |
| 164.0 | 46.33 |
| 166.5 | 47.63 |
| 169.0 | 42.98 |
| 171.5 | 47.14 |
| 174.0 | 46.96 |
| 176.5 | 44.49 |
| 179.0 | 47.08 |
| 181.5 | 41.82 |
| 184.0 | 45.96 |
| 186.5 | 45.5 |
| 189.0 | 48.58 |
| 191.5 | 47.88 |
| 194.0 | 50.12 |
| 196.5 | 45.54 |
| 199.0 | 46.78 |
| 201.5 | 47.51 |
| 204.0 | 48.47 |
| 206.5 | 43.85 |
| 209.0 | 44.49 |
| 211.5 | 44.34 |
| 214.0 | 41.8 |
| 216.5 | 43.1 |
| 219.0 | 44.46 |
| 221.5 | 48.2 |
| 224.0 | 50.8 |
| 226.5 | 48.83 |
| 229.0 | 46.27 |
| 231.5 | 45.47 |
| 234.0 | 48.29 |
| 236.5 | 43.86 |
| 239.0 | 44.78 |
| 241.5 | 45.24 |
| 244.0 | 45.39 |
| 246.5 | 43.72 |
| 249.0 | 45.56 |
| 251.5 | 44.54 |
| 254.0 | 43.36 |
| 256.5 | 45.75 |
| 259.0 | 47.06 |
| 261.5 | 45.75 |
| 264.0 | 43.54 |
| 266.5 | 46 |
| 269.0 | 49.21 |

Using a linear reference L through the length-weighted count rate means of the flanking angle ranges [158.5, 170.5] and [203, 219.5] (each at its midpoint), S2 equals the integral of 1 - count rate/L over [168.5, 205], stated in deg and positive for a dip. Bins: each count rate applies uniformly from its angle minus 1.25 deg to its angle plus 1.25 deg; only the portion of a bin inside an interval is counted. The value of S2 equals -1.3 deg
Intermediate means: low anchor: 45.5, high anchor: 44.3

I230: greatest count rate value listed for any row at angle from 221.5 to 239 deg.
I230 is 50.8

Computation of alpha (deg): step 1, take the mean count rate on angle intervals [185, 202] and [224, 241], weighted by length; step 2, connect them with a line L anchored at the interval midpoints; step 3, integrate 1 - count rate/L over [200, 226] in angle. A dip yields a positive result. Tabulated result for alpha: 0.6 deg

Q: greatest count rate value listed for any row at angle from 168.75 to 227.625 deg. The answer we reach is 50.8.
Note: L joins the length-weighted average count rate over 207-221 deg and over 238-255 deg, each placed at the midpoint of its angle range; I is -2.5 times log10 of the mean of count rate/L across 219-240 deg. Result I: -0.06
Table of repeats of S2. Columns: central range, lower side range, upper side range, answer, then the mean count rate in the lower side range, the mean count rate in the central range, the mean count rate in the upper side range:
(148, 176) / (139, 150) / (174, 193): 0.0 deg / 44.5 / 45.2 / 46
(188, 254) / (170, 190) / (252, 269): -0.5 deg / 45.9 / 46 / 45.5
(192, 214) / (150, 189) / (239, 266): -0.5 deg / 45.3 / 46.2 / 45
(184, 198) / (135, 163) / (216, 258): -0.7 deg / 44.6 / 47.4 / 45.8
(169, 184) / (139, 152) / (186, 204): 0.4 deg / 44.6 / 45.3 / 47.6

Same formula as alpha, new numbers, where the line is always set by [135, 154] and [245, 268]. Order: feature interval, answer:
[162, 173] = -0.29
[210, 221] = 0.28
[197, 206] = -0.45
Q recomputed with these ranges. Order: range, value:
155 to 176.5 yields 47.63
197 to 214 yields 48.47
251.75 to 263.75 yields 47.06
